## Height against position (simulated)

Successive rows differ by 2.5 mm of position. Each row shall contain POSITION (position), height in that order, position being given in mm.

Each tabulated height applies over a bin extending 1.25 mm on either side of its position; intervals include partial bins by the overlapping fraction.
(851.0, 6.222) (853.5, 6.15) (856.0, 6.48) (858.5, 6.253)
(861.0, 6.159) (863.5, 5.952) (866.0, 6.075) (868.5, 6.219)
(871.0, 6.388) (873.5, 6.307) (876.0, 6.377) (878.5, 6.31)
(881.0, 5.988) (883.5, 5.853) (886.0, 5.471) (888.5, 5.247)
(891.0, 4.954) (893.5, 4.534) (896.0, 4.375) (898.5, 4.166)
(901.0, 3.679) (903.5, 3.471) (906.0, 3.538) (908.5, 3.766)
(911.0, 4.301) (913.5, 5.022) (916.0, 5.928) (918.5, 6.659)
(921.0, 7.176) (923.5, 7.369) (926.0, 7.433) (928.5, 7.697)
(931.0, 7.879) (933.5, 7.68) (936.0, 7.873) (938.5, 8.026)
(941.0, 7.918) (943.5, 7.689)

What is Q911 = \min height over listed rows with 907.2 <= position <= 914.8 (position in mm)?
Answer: 3.766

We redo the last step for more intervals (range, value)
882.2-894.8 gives 4.534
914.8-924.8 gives 5.928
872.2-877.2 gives 6.307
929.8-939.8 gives 7.68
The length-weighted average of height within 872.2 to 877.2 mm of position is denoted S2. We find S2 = 6.34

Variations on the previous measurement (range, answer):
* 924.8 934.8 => 7.67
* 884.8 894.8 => 5.05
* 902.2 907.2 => 3.51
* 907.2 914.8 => 4.37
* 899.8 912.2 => 3.75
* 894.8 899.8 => 4.26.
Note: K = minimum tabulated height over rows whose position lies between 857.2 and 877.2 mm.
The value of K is 5.952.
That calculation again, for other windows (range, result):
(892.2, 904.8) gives 3.471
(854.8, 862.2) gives 6.159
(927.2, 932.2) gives 7.697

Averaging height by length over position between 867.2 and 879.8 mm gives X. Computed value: 6.32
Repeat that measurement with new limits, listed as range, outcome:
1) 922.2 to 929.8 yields 7.5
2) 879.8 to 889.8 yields 5.63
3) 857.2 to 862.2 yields 6.21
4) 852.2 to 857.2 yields 6.31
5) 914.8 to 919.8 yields 6.31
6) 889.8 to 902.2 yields 4.34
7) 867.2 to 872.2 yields 6.3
